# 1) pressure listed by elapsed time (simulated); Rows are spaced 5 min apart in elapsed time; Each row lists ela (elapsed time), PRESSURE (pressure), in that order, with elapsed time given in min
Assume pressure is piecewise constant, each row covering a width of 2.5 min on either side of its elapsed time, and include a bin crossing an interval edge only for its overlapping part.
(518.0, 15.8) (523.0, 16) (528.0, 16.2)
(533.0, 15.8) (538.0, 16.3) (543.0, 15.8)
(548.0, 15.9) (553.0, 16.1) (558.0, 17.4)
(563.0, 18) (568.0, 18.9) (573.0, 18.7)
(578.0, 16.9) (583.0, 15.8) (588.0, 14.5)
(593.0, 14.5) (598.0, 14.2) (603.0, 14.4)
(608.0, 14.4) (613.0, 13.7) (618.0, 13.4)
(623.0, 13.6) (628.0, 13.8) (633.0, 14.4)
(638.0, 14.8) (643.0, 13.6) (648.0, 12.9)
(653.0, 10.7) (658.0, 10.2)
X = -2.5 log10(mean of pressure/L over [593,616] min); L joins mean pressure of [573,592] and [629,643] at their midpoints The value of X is 0.08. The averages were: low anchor 16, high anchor 14.3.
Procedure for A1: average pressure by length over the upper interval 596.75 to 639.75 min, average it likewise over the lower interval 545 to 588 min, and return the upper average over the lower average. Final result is 0.83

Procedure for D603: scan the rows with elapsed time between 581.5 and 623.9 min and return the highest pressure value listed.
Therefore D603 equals 15.8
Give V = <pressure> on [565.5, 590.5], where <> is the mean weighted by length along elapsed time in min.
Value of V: 17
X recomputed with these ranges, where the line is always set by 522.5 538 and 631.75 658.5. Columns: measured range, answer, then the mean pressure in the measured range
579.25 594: -0.05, 15.1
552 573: -0.18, 17.8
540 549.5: -0.02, 15.9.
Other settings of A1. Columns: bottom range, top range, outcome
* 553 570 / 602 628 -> 0.78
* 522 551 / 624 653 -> 0.85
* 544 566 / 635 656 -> 0.77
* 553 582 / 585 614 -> 0.81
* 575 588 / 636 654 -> 0.82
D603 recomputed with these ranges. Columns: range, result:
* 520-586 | 18.9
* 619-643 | 14.8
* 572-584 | 18.7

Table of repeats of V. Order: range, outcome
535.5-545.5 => 16.1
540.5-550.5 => 15.8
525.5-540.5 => 16.1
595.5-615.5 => 14.2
